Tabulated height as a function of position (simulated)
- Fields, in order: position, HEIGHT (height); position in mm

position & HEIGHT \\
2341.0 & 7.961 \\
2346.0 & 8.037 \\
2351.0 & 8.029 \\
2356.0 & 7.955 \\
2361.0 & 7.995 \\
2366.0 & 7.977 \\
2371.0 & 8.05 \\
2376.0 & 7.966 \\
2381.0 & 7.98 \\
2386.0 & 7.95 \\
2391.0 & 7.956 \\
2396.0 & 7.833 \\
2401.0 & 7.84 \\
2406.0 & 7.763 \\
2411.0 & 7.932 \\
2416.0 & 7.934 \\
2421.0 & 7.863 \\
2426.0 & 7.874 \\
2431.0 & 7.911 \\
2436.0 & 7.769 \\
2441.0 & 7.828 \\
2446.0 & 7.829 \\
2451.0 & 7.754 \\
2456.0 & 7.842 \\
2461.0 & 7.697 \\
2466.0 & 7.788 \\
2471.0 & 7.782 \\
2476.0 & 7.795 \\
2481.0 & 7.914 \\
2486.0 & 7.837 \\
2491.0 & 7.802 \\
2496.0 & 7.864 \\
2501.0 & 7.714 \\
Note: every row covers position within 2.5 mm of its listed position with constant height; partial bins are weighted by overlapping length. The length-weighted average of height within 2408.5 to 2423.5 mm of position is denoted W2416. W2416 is 7.91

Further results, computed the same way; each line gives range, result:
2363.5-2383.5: 7.99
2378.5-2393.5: 7.96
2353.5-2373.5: 7.99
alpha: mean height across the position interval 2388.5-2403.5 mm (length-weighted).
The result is 7.88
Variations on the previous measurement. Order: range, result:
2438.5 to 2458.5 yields 7.81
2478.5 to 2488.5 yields 7.88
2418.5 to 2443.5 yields 7.85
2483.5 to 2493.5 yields 7.82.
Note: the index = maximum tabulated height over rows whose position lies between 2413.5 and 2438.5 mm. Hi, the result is 7.934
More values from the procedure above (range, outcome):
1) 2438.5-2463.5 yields 7.842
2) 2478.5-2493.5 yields 7.914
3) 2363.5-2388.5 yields 8.05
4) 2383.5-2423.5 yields 7.956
